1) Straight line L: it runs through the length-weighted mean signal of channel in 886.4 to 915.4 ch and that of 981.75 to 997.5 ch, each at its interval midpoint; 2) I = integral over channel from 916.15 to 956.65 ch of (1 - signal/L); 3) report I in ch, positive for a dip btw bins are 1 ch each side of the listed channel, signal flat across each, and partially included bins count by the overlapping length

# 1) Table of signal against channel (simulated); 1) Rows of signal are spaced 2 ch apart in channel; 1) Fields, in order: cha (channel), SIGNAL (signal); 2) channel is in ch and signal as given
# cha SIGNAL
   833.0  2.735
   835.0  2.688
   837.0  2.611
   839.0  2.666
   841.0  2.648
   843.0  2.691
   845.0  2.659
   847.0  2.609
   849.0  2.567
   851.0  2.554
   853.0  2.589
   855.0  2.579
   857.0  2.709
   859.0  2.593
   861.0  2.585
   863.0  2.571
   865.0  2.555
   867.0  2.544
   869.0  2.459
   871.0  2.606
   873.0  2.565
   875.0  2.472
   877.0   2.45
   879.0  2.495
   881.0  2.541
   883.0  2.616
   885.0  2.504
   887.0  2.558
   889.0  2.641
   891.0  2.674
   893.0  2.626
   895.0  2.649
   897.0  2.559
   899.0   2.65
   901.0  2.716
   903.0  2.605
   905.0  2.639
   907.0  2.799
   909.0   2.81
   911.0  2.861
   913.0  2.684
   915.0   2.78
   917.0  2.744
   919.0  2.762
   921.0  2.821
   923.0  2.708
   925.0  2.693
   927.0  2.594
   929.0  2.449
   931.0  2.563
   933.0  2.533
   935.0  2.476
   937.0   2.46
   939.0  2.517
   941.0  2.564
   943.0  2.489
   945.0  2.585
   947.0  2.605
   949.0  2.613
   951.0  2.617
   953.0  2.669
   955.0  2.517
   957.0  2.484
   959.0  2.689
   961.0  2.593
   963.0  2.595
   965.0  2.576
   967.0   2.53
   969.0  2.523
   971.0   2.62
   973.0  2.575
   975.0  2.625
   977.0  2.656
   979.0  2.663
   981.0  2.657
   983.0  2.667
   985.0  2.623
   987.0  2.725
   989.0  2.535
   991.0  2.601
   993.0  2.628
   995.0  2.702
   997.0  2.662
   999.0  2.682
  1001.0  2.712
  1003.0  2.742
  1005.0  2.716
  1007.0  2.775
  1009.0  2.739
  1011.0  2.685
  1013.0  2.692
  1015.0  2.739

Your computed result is 1.1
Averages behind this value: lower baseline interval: 2.68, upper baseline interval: 2.64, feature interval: 2.6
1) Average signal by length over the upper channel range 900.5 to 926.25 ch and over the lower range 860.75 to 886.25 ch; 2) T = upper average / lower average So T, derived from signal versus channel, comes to 1.08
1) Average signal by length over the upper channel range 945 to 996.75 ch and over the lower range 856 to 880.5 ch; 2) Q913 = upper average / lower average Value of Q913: 1.0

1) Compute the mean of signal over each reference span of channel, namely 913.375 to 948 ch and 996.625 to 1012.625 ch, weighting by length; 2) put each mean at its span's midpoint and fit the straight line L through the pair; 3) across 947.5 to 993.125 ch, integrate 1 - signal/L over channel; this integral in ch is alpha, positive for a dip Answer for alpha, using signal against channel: 1.0 ch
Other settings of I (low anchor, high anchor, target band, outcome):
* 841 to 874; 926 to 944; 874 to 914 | -1.1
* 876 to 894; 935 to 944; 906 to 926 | -1.9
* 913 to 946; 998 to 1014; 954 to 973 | 0.6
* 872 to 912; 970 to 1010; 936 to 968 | 1.0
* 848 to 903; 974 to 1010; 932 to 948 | 0.6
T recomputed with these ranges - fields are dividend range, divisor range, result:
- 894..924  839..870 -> 1.05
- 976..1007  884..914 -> 1.00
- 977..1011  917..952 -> 1.03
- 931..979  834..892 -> 0.99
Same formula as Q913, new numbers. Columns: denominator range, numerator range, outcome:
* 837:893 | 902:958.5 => 1.02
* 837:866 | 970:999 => 1.01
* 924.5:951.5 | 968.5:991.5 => 1.03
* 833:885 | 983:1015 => 1.04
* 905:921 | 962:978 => 0.93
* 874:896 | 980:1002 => 1.03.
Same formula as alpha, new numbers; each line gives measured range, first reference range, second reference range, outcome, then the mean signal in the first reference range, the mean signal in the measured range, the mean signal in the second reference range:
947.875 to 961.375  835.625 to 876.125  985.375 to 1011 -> 0.3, 2.59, 2.6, 2.68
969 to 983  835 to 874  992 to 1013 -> 0.3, 2.6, 2.63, 2.7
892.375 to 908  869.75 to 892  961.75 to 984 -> -0.5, 2.56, 2.66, 2.61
